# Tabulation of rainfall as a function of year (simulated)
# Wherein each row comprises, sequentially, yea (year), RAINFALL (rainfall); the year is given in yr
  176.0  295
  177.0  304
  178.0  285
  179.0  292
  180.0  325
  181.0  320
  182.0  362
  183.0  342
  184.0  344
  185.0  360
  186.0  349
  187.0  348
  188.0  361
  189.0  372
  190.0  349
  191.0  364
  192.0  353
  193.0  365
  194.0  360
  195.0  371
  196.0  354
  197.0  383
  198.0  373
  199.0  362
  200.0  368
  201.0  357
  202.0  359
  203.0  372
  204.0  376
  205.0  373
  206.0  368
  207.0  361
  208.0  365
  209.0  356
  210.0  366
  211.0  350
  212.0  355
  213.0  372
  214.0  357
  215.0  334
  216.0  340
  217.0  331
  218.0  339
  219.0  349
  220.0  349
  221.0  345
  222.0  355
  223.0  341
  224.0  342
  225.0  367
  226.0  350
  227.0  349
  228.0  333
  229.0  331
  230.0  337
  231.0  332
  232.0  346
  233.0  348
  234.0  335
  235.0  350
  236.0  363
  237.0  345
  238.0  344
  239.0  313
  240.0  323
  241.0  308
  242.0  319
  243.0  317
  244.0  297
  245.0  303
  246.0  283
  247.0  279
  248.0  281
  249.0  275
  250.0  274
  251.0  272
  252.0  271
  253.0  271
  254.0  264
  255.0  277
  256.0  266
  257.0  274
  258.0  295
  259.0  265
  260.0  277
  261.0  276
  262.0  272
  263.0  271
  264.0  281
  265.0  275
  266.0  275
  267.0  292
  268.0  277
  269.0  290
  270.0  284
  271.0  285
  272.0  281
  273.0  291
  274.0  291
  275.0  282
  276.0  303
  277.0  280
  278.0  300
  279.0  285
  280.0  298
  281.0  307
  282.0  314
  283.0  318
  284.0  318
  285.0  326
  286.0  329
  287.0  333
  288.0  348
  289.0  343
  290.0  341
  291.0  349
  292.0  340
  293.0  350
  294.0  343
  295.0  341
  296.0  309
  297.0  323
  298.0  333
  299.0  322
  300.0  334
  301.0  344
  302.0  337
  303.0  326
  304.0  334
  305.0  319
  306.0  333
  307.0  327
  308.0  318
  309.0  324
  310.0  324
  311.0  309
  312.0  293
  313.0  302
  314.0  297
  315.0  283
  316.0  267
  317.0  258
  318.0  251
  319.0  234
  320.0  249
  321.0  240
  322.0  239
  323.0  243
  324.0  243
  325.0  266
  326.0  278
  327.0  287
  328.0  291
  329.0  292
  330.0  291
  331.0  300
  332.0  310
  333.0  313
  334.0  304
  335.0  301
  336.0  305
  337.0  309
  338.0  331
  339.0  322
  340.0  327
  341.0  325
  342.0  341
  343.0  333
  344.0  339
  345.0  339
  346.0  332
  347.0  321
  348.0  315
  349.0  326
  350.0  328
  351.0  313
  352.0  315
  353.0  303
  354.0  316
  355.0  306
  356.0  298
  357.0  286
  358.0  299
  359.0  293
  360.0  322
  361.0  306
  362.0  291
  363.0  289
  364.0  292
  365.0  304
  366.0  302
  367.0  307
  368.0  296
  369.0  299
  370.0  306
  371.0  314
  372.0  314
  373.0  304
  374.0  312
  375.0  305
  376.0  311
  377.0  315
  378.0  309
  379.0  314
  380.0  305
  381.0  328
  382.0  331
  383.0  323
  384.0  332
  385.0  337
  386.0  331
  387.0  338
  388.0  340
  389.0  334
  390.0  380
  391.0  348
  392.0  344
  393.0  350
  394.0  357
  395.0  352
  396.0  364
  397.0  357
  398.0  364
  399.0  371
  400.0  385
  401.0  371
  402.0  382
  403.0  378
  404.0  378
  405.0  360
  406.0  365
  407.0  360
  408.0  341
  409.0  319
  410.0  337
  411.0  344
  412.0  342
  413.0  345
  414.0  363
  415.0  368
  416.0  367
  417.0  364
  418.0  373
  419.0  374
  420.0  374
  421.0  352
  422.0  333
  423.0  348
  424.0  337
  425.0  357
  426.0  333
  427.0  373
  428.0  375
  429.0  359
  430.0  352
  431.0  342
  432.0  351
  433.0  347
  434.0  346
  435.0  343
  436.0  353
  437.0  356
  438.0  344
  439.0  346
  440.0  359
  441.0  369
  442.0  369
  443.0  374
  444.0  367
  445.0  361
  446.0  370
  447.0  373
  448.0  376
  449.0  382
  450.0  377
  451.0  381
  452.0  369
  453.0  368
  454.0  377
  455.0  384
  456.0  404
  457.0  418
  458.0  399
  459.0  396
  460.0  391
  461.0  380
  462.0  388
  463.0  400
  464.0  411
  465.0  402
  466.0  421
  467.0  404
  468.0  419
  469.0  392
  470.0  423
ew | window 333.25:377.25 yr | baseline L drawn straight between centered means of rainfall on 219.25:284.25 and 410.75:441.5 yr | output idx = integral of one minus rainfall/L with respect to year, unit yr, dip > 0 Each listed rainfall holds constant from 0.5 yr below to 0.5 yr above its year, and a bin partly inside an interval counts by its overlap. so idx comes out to 3.0 yr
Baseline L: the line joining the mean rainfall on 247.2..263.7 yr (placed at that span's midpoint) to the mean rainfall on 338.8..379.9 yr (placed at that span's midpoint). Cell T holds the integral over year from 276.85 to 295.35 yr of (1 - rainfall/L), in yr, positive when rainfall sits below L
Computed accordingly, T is -2.6 yr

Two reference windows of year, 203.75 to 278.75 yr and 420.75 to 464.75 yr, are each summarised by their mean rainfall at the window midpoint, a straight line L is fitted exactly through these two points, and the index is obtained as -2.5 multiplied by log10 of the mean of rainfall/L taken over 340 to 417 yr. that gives 0.07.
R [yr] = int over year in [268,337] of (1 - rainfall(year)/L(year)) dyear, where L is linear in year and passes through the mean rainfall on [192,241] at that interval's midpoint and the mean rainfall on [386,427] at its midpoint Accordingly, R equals 9.88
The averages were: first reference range 352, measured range 303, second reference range 356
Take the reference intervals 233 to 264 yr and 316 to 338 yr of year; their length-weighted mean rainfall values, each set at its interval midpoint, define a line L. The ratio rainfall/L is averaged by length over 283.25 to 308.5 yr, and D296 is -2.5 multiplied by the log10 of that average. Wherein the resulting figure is -0.17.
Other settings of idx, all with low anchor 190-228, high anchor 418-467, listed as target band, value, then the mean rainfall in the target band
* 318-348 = 5.60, 296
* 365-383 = 2.76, 310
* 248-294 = 8.30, 296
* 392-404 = 0.06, 366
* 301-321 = 3.53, 299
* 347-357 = 1.45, 312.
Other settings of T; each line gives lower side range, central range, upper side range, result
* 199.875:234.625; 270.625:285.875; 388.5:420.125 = 2.4 yr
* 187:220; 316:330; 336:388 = 2.8 yr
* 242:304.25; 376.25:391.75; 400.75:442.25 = 0.5 yr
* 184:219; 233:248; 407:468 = 1.7 yr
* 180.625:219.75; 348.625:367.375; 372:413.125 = 2.2 yr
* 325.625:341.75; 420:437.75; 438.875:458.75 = 0.7 yr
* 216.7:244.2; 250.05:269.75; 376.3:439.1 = 3.7 yr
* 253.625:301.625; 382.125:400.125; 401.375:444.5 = -0.2 yr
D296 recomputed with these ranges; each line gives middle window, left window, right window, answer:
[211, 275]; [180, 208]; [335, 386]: 0.12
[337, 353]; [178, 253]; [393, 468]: 0.10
